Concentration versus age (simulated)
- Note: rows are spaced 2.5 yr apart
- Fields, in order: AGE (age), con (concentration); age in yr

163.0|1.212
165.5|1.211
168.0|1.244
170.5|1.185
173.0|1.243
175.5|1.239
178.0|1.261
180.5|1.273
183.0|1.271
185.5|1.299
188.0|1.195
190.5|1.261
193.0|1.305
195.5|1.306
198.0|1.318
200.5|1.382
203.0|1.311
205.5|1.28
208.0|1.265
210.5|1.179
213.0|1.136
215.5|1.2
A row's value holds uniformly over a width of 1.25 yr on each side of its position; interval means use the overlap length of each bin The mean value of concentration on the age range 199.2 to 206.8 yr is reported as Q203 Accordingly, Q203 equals 1.32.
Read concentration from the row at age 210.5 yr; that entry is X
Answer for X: 1.179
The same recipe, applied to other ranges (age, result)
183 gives 1.271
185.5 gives 1.299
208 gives 1.265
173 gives 1.243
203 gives 1.311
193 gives 1.305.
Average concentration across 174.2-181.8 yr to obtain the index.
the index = 1.26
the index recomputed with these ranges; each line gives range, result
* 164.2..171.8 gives 1.21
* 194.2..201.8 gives 1.33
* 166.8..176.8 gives 1.23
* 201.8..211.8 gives 1.26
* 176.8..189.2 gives 1.26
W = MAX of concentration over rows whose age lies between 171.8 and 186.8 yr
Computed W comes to 1.299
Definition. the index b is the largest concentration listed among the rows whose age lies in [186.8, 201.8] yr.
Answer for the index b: 1.382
